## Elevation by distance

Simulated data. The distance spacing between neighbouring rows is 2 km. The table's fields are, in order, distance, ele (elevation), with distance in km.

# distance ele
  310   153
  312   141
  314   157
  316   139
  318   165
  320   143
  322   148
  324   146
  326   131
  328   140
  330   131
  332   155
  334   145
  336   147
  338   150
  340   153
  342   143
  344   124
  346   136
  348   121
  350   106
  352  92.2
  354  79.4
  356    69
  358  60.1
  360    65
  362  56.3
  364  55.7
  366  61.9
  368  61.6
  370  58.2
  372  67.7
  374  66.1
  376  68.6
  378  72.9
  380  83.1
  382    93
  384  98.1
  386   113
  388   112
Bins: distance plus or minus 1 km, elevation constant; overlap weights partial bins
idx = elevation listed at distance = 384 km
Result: 98.1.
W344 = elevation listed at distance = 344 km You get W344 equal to 124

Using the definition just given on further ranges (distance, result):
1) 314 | 157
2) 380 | 83.1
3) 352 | 92.2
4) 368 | 61.6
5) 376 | 68.6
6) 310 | 153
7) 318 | 165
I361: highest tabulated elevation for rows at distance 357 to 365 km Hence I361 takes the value 65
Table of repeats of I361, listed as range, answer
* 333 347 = 153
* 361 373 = 67.7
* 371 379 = 72.9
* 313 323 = 165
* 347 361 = 121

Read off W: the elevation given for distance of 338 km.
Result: 150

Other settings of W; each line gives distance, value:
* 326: 131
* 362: 56.3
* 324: 146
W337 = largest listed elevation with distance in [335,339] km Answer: 150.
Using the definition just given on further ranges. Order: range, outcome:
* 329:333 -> 155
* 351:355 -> 92.2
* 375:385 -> 98.1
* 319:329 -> 148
